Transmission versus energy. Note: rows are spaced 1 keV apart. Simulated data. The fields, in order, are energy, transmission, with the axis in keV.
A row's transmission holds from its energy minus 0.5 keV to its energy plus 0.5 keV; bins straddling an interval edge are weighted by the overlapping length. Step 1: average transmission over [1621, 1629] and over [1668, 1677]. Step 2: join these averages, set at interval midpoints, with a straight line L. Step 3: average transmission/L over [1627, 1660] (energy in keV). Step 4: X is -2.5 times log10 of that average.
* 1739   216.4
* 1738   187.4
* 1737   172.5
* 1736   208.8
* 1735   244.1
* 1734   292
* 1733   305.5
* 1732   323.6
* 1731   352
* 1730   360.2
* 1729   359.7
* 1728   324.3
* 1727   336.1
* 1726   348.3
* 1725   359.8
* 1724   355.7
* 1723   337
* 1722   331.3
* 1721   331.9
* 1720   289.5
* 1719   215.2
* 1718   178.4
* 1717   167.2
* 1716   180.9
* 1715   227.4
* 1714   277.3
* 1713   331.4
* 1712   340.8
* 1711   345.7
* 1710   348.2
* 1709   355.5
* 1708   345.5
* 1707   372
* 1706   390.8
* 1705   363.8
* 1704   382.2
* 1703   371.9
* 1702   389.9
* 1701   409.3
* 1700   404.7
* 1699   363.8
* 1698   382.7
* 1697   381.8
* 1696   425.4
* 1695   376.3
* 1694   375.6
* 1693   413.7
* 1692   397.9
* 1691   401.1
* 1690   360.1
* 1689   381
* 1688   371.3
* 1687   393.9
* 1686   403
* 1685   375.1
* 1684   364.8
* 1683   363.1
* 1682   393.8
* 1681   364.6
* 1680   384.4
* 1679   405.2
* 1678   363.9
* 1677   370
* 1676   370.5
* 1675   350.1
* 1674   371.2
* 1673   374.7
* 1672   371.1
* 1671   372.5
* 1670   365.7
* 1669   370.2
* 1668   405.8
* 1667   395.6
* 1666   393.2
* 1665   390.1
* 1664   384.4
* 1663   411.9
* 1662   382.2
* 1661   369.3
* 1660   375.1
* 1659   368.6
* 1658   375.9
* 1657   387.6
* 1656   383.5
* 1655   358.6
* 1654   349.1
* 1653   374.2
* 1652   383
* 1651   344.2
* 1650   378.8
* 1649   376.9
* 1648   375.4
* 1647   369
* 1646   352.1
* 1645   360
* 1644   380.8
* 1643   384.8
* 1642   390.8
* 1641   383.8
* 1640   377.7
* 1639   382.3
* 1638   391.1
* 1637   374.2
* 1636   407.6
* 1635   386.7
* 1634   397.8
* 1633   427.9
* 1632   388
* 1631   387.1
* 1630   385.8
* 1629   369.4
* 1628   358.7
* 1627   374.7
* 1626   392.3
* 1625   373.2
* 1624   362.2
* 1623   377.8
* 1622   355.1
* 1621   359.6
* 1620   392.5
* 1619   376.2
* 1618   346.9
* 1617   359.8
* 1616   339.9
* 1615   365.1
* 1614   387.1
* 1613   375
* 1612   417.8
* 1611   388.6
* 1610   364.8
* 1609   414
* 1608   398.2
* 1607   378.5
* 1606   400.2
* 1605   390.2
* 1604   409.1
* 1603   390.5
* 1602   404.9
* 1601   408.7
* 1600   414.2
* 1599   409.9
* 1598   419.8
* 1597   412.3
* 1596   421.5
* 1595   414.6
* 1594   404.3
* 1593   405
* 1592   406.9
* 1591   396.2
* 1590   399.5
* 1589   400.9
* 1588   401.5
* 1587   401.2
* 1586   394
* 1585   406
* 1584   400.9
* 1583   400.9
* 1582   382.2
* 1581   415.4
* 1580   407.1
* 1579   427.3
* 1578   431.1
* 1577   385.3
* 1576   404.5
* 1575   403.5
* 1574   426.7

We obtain -0.02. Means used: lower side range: 370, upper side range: 370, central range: 378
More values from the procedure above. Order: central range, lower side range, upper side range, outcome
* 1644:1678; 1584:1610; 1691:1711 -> 0.043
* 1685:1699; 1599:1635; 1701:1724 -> -0.175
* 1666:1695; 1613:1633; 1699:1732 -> -0.105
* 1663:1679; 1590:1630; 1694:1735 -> -0.067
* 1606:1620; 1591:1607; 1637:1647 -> 0.050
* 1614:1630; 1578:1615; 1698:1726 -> 0.049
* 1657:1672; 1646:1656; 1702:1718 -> -0.078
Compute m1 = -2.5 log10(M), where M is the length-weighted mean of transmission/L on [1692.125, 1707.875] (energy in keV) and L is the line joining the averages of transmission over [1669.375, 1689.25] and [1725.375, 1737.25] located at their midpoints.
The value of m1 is -0.11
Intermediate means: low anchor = 375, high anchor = 306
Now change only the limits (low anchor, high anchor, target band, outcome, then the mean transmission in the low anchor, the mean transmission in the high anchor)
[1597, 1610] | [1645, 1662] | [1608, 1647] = 0.021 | 402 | 370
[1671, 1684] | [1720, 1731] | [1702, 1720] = 0.148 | 373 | 342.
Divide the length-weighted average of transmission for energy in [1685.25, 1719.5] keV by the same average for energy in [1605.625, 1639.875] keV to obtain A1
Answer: 0.91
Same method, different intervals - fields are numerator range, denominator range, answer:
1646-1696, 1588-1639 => 0.97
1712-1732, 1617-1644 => 0.79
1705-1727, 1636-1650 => 0.82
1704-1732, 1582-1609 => 0.79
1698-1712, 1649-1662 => 1.00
